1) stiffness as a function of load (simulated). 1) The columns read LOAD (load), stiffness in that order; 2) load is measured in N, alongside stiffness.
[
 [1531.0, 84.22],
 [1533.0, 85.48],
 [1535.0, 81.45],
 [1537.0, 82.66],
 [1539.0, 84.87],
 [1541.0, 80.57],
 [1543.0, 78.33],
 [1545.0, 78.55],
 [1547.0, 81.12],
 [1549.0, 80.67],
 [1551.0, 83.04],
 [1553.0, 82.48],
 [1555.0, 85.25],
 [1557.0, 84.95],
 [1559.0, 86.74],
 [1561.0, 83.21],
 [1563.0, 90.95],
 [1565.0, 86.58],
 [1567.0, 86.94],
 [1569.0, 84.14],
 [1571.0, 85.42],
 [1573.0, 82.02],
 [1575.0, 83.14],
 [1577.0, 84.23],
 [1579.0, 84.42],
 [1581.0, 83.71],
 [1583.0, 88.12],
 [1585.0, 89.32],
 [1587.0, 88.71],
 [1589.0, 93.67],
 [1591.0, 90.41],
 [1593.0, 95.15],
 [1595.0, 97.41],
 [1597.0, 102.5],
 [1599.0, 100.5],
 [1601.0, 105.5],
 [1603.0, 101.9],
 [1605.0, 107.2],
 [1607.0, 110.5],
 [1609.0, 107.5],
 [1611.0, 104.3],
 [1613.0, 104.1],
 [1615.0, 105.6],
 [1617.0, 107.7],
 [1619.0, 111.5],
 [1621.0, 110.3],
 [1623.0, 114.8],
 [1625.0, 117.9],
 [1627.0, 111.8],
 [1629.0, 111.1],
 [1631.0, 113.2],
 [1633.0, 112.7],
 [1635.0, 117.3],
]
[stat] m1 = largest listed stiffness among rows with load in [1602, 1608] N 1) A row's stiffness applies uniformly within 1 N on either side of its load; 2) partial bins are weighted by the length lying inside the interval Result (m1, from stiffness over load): 110.5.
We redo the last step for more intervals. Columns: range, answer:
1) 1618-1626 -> 117.9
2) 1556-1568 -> 90.95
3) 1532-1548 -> 85.48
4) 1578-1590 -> 93.67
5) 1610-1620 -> 111.5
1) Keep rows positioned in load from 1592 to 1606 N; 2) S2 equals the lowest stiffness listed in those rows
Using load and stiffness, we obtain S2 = 95.15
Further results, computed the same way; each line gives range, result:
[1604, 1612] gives 104.3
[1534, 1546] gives 78.33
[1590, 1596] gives 90.41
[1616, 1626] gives 107.7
